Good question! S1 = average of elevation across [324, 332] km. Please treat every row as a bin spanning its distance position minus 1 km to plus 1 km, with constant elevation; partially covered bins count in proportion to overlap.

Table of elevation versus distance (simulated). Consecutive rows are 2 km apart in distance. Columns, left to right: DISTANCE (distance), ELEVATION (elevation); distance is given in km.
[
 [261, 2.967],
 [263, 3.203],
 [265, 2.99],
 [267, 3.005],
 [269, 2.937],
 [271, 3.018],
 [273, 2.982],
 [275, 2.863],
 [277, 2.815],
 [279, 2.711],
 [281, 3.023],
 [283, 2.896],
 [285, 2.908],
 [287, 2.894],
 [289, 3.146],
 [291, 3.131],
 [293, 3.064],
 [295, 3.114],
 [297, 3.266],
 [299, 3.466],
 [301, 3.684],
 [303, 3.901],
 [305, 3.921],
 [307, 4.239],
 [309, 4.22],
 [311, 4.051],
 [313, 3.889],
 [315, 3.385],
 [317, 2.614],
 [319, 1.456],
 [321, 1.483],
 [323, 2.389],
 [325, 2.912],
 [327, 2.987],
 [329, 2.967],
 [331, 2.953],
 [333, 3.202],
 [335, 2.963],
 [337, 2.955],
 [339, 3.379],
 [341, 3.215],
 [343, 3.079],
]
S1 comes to 2.95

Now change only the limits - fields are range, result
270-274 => 3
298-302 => 3.58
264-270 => 2.98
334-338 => 2.96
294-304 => 3.49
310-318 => 3.48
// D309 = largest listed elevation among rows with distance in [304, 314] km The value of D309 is 4.239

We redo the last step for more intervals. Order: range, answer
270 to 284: 3.023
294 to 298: 3.266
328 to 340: 3.379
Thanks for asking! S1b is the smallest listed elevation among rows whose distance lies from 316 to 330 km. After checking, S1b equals 1.456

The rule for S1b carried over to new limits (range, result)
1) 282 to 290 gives 2.894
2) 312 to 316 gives 3.385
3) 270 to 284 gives 2.711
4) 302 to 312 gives 3.901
